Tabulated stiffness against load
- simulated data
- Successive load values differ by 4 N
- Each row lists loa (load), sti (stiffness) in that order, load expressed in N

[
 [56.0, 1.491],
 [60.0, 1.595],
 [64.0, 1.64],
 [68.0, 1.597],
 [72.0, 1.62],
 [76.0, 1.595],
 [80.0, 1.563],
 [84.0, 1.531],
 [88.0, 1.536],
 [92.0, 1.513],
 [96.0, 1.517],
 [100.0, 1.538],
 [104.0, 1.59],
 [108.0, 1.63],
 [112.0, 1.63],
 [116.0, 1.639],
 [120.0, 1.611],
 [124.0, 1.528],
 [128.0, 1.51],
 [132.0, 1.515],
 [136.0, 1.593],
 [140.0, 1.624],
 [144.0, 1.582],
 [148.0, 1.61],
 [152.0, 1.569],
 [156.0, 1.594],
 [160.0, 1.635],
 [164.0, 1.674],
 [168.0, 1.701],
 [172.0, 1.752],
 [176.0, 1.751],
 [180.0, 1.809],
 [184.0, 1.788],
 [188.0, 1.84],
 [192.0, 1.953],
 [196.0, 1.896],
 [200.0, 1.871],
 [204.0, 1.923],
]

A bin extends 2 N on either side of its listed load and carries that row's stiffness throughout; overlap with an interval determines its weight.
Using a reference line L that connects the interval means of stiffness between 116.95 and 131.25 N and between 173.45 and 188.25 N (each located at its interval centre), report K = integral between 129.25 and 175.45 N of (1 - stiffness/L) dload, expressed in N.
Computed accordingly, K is 1.29 N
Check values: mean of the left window 1.55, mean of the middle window 1.62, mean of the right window 1.79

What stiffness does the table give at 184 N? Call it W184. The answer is 1.788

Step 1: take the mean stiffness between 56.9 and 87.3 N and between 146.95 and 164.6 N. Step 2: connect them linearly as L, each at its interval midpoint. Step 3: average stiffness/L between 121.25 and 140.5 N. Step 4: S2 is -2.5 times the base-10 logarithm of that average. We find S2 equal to 0.04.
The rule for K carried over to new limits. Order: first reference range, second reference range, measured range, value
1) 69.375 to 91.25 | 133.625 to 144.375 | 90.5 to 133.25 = 0.5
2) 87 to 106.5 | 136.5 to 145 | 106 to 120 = -0.6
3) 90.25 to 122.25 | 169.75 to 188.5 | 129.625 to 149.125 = 1.1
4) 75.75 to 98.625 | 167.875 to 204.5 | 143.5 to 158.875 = 1.2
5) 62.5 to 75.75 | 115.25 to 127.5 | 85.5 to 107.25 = 0.7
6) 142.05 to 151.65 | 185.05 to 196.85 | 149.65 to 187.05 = 0.8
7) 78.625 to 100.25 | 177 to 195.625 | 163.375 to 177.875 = 0.6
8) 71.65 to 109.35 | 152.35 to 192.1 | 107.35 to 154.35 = 1.7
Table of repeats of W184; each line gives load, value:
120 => 1.611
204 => 1.923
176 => 1.751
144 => 1.582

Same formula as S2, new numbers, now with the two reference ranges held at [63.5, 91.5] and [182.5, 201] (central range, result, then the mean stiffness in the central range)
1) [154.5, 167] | 0.10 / 1.64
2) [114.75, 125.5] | 0.06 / 1.59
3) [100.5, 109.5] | 0.03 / 1.6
